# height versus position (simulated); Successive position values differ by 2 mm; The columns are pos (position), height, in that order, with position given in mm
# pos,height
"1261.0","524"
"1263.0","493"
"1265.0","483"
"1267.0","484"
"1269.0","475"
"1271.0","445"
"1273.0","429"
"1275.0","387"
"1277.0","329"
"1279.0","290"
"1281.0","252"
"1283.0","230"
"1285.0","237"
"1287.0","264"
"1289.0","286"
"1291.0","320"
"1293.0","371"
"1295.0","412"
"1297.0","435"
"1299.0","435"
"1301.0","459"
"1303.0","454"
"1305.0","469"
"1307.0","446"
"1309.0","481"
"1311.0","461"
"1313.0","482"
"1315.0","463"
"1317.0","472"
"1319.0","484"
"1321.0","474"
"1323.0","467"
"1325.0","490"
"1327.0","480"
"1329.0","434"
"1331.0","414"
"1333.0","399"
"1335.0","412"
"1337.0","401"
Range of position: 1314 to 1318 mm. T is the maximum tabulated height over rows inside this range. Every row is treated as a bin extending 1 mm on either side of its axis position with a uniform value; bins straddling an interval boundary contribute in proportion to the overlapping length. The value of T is 472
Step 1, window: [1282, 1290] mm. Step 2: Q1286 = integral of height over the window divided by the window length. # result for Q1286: 254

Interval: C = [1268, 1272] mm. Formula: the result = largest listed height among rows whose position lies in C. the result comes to 475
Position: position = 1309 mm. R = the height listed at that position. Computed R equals 481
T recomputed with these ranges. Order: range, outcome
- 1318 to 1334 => 490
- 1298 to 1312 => 481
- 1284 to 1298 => 435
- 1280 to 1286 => 252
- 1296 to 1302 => 459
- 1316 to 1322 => 484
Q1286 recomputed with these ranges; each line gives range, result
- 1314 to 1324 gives 472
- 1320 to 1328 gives 478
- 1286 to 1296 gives 331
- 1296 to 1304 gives 446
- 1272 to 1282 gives 337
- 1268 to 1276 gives 434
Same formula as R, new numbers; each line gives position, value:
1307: 446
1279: 290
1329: 434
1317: 472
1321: 474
